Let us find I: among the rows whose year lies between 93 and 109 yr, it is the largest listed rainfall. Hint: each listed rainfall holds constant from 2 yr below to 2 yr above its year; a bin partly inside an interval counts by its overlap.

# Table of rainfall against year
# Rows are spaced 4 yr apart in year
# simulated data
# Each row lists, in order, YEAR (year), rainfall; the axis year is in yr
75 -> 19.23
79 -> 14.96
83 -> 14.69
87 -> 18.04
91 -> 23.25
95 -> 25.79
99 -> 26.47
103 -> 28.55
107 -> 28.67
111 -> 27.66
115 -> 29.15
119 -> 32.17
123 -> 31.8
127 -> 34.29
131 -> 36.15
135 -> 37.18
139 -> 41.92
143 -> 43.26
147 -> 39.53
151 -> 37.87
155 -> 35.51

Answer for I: 28.67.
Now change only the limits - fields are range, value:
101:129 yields 34.29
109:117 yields 29.15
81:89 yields 18.04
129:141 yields 41.92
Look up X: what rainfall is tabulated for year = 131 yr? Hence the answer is 36.15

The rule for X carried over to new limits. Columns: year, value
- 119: 32.17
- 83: 14.69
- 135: 37.18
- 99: 26.47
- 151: 37.87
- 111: 27.66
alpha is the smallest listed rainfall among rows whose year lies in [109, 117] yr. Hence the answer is 27.66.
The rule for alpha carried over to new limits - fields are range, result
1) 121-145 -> 31.8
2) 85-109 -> 18.04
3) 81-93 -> 14.69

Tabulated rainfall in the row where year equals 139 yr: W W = 41.92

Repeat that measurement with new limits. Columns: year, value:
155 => 35.51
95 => 25.79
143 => 43.26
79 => 14.96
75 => 19.23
